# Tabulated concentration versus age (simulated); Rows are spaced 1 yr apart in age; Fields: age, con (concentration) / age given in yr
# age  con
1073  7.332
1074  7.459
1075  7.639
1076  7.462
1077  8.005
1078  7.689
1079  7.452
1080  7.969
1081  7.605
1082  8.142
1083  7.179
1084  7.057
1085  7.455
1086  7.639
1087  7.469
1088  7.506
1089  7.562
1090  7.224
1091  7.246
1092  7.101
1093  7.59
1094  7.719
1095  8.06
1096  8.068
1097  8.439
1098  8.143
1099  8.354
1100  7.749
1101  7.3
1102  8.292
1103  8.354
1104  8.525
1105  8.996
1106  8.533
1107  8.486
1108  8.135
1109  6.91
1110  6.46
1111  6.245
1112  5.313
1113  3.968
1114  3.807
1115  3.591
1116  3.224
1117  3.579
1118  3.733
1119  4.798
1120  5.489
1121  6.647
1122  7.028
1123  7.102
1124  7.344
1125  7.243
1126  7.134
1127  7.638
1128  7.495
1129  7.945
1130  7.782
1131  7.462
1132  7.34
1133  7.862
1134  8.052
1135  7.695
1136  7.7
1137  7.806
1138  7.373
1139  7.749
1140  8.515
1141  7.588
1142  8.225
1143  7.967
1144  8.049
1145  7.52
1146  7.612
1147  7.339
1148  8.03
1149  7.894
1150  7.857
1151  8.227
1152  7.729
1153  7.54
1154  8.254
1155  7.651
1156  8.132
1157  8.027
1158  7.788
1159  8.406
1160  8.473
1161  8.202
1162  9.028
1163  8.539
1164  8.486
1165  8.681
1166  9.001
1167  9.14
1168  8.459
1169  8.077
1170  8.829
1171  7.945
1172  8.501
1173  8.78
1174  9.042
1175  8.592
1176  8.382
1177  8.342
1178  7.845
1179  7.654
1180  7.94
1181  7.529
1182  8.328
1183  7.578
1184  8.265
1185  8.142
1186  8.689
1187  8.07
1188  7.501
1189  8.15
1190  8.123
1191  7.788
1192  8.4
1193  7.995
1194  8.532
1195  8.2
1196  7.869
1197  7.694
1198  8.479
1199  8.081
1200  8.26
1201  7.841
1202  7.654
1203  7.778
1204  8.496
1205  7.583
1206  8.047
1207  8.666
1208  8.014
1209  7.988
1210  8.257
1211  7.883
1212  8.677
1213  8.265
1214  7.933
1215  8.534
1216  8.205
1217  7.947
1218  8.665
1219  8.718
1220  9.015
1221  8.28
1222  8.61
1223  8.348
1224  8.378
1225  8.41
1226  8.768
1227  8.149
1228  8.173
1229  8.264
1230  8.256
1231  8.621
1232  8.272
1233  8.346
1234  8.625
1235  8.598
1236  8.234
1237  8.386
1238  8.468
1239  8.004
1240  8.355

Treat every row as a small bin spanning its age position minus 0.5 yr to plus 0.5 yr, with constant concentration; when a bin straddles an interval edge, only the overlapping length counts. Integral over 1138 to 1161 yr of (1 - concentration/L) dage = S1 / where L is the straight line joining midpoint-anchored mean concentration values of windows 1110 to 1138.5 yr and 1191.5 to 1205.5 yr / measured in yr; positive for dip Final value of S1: -3.3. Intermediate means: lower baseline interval 6.37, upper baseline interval 8.06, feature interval 7.93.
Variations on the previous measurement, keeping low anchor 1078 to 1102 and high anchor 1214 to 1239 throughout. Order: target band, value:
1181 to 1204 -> 0.45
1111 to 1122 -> 4.50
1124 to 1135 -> 0.41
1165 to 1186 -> -0.53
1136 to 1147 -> 0.19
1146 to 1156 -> 0.20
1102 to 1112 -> 0.02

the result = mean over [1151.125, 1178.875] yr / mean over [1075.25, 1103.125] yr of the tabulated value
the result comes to 1.09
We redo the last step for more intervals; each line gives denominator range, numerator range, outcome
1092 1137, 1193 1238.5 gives 1.18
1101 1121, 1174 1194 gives 1.31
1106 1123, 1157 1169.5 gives 1.52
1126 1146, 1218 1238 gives 1.09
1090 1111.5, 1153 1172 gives 1.07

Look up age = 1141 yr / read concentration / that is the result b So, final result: 7.588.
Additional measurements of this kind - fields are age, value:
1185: 8.142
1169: 8.077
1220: 9.015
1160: 8.473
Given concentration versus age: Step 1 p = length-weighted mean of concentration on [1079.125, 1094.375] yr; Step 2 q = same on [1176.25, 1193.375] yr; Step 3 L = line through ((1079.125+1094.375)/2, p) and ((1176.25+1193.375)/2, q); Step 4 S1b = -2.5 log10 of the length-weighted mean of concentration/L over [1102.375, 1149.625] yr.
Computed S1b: 0.10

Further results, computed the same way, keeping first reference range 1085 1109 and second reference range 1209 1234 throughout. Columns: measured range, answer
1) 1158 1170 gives -0.05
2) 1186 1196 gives 0.02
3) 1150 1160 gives 0.02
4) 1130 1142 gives 0.04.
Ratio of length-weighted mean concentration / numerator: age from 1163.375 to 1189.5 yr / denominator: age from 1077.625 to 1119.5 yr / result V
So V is 1.2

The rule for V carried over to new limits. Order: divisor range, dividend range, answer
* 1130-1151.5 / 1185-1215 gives 1.04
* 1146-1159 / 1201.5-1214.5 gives 1.03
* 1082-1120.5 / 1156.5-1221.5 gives 1.20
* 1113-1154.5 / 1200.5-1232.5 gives 1.18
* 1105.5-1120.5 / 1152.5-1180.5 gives 1.52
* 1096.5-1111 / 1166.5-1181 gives 1.05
